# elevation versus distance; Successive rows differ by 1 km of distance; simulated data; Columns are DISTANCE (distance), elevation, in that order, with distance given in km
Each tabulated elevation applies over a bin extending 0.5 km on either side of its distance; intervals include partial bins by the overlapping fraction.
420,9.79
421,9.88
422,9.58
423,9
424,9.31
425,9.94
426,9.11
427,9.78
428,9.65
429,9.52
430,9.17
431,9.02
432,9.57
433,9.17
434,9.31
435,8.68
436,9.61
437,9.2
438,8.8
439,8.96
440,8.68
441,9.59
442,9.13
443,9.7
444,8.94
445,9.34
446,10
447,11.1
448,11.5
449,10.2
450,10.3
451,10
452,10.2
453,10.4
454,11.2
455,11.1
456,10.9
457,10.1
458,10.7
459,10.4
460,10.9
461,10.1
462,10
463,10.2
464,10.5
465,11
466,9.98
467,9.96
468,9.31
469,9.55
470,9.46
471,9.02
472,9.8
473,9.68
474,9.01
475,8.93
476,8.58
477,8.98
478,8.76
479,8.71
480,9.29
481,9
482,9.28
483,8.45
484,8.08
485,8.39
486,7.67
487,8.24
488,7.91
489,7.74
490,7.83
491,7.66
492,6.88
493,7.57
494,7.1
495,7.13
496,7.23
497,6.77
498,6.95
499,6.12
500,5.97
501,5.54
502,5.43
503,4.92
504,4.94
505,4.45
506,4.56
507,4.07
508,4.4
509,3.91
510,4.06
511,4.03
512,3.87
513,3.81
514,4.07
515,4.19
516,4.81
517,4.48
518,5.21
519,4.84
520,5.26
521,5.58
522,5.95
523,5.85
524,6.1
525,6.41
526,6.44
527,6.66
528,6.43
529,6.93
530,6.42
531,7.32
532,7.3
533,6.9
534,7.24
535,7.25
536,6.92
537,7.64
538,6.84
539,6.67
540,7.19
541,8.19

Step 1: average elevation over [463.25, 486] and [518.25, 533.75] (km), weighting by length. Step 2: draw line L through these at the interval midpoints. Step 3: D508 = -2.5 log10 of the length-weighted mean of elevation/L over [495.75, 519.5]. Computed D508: 0.44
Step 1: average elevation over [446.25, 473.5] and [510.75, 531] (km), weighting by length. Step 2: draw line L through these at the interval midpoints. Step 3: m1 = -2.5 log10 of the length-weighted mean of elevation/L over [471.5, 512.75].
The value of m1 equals 0.124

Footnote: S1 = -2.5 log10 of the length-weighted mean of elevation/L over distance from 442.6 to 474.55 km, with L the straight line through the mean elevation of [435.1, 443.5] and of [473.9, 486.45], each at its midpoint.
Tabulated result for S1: -0.14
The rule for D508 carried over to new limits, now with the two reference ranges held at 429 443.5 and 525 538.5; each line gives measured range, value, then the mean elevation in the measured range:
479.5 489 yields -0.050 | 8.44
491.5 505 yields 0.226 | 6.28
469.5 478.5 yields -0.104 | 9.14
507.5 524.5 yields 0.468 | 4.73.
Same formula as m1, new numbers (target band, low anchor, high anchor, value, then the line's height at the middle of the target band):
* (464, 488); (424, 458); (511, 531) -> -0.156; 7.87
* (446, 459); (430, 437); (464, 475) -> -0.124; 9.46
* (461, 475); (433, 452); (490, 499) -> -0.165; 8.4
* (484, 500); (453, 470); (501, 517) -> -0.135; 6.53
